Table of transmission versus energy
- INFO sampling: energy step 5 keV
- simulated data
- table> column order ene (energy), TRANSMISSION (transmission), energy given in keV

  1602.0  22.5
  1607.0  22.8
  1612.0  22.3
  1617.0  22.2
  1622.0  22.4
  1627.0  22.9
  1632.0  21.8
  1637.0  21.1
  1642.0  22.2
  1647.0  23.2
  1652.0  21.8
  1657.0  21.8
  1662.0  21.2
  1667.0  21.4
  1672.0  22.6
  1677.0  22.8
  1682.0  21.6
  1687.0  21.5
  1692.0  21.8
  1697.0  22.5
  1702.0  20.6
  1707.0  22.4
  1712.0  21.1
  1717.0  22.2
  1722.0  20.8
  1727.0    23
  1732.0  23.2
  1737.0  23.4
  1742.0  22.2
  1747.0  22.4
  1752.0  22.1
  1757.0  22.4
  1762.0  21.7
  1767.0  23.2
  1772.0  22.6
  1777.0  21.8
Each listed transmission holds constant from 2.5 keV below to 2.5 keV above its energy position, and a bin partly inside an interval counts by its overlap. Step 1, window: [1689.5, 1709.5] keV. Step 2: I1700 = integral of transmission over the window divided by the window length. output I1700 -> 21.8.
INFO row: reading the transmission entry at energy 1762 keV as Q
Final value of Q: 21.7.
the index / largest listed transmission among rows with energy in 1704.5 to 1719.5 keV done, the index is 22.4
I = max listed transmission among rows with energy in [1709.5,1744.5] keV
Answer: 23.4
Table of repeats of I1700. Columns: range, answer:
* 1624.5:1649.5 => 22.2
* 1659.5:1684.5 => 21.9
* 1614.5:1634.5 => 22.3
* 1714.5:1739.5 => 22.5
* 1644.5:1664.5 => 22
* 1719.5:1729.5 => 21.9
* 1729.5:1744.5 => 22.9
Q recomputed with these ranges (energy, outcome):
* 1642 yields 22.2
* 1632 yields 21.8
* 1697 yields 22.5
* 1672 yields 22.6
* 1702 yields 20.6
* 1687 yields 21.5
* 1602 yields 22.5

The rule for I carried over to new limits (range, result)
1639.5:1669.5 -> 23.2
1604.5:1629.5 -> 22.9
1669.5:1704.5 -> 22.8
